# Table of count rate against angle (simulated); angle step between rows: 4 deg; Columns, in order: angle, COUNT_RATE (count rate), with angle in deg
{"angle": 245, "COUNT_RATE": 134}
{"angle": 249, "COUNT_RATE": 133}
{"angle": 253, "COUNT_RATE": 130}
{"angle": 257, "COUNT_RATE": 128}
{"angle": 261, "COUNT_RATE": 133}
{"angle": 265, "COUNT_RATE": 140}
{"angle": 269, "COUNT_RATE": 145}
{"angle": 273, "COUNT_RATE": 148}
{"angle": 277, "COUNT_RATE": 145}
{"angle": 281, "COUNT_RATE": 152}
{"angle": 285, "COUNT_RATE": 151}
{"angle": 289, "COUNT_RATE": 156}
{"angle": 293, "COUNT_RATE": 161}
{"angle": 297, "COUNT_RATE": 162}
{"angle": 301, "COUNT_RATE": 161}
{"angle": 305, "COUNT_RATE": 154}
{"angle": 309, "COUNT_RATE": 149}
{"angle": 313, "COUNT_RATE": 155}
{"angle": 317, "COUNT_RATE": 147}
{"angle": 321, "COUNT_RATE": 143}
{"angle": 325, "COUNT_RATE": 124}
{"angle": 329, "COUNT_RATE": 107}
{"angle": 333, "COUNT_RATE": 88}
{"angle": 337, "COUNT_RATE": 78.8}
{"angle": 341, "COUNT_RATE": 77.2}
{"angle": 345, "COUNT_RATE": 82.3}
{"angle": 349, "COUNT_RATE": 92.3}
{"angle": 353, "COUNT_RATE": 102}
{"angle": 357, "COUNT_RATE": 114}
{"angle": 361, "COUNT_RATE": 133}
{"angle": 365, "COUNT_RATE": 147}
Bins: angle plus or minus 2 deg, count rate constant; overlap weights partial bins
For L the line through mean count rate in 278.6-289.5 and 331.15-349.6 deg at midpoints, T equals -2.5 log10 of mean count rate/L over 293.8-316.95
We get -0.23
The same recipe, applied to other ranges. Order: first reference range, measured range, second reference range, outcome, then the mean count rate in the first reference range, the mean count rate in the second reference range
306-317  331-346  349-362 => 0.478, 151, 111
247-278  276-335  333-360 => -0.244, 138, 92.4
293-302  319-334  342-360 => 0.093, 161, 98.5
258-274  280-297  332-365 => -0.207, 140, 99.3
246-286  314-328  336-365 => -0.191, 140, 101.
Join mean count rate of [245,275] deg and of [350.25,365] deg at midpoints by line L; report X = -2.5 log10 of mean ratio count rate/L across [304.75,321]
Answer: -0.18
